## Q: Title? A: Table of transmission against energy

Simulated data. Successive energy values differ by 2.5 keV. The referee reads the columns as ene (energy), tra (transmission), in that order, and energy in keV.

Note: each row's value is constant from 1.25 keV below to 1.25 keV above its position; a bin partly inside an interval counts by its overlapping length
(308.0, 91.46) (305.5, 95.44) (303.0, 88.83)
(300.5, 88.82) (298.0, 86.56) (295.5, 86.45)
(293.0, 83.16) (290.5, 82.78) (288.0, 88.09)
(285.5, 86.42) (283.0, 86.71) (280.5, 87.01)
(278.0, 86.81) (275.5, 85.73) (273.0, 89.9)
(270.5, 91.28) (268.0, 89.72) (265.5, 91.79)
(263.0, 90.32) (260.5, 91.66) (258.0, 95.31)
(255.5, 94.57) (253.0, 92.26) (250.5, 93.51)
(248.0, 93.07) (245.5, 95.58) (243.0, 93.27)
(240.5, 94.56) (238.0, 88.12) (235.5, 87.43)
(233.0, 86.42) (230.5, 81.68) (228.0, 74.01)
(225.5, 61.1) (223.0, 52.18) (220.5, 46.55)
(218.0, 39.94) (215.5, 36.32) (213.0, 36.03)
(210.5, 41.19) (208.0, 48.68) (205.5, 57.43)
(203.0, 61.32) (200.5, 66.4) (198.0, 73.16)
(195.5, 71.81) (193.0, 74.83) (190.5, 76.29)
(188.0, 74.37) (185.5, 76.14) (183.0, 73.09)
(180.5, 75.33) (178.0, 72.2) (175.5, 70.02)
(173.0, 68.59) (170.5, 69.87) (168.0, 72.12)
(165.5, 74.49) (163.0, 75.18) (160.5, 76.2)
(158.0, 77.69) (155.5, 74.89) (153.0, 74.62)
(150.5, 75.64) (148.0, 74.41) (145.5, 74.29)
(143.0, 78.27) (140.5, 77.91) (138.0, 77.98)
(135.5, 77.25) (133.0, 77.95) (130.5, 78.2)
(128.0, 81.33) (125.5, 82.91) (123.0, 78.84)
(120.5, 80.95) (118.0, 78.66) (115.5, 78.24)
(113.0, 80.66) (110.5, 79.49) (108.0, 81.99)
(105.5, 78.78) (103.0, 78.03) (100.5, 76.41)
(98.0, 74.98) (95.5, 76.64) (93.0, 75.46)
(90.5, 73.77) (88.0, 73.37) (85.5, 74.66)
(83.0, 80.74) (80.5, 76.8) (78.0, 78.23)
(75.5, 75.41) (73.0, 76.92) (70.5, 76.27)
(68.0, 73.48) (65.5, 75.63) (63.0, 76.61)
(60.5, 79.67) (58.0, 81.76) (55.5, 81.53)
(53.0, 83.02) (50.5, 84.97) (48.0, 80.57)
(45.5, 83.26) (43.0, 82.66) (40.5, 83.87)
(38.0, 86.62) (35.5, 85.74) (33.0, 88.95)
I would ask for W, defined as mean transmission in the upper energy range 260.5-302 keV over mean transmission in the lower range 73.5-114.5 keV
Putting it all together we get 1.1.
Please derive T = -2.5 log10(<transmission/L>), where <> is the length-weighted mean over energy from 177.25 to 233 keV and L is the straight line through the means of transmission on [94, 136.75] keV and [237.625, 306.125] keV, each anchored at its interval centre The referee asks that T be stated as 0.331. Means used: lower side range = 78.9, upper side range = 89.9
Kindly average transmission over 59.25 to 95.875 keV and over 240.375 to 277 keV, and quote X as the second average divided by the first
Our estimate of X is 1.2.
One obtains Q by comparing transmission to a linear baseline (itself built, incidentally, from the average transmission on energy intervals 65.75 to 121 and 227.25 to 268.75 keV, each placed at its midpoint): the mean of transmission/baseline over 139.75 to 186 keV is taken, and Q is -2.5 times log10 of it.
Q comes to 0.123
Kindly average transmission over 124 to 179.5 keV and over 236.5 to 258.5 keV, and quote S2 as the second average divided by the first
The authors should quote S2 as 1.23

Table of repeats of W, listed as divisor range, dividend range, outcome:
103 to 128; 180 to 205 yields 0.90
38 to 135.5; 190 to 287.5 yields 0.97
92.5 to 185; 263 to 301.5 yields 1.14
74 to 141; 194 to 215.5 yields 0.72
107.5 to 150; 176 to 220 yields 0.79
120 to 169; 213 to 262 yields 1.01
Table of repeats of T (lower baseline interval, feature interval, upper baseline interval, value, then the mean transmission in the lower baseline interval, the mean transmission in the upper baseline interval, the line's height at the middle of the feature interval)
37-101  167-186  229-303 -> 0.172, 78.6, 89.2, 84.4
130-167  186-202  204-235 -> -0.152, 76.3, 56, 63.3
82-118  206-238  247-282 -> 0.433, 77.4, 90.9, 87.4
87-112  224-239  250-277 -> 0.122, 77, 91.4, 88.6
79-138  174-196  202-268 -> 0.030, 78.1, 74.4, 75.8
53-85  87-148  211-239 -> -0.073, 77.9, 61.9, 72.9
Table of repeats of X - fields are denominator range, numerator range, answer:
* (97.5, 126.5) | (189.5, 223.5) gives 0.70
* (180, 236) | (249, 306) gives 1.40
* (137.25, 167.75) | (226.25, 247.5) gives 1.15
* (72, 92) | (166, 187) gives 0.95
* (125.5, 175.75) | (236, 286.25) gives 1.20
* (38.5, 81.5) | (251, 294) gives 1.12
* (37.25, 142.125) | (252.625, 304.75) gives 1.13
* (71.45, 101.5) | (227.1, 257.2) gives 1.18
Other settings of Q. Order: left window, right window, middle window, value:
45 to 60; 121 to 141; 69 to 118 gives 0.05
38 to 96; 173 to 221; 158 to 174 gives -0.11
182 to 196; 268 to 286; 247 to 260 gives -0.11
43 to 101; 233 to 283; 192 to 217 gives 0.47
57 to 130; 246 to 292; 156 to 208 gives 0.18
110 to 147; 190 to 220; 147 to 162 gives -0.07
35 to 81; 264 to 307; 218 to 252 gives 0.09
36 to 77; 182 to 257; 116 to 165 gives -0.03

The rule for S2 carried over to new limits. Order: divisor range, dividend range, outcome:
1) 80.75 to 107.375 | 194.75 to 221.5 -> 0.68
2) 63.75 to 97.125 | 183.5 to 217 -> 0.81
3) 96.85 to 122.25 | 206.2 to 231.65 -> 0.66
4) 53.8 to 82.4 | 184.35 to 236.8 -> 0.81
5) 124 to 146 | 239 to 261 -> 1.19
